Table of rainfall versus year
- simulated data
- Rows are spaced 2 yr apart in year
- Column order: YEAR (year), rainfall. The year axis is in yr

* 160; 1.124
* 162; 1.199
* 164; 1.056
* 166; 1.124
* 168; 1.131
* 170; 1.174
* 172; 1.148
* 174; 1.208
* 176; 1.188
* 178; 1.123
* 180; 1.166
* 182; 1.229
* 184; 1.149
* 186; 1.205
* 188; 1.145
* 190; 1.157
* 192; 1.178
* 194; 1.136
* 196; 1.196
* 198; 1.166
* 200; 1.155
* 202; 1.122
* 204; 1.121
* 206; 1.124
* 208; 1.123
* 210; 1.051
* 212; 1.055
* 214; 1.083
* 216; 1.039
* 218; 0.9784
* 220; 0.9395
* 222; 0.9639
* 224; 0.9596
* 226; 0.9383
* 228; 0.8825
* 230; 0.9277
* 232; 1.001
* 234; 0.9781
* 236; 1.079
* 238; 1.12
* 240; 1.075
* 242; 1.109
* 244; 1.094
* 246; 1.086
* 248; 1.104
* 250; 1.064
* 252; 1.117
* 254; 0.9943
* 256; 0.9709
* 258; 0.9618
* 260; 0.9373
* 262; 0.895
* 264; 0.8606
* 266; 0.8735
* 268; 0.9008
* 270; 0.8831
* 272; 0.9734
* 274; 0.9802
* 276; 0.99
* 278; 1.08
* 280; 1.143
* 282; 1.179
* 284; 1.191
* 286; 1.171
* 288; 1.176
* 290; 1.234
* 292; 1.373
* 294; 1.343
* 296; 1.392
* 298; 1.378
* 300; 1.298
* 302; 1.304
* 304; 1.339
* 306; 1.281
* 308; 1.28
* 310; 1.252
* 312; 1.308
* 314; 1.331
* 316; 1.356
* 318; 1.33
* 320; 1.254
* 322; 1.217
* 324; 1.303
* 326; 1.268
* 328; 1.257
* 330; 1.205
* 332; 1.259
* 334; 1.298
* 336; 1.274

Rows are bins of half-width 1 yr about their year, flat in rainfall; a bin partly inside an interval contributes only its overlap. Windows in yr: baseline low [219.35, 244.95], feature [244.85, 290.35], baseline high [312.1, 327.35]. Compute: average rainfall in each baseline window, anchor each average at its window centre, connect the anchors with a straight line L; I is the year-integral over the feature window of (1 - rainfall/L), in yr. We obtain 3.7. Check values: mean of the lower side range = 1.01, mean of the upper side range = 1.29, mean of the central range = 1.03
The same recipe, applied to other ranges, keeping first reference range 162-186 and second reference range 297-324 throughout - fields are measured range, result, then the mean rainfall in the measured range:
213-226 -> 2.3 yr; 0.99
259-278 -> 5.0 yr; 0.93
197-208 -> 0.5 yr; 1.14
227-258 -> 4.9 yr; 1.04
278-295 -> 0.8 yr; 1.22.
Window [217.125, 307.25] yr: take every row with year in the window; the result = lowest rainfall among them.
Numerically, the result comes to 0.8606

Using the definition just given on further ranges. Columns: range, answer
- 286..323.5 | 1.171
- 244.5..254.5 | 0.9943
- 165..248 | 0.8825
